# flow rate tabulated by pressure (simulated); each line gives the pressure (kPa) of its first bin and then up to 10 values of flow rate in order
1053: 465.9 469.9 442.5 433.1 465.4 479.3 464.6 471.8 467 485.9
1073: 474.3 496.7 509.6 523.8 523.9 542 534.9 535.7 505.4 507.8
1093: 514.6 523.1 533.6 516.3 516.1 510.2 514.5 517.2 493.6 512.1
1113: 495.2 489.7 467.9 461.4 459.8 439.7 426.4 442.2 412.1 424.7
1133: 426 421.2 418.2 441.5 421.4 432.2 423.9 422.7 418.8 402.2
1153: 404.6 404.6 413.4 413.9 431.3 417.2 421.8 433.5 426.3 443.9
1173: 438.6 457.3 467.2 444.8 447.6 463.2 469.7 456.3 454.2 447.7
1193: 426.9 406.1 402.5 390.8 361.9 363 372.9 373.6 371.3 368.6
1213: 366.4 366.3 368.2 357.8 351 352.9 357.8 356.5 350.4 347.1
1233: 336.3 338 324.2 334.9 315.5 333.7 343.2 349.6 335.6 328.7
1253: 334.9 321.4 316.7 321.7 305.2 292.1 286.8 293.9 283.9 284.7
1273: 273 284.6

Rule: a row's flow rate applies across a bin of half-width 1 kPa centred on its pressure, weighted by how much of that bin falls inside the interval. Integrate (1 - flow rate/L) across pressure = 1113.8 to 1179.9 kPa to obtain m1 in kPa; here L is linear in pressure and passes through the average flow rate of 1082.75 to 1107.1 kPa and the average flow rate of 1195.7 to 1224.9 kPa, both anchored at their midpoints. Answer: 2.7 kPa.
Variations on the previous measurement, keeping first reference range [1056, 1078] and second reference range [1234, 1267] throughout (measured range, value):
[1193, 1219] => -1.3 kPa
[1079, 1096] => -2.5 kPa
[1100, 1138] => -3.1 kPa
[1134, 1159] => -0.7 kPa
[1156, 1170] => -1.0 kPa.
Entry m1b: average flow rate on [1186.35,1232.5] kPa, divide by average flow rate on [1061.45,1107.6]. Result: 0.75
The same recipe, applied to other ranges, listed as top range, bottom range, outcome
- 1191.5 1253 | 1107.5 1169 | 0.82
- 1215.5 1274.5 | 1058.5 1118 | 0.65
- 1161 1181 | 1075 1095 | 0.84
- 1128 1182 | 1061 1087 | 0.86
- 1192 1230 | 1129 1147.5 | 0.87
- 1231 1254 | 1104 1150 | 0.74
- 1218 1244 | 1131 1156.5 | 0.82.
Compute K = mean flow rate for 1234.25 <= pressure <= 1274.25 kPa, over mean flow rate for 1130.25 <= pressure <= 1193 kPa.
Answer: 0.73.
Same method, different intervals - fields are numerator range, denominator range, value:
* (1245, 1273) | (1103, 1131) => 0.66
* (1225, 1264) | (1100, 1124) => 0.68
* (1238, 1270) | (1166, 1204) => 0.74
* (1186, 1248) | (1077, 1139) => 0.76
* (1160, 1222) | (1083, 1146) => 0.86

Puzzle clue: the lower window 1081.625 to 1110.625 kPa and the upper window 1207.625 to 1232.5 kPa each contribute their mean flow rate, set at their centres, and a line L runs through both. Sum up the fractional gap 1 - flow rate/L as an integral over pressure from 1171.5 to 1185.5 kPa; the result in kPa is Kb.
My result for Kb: -1.4 kPa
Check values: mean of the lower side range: 519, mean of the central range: 455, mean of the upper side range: 359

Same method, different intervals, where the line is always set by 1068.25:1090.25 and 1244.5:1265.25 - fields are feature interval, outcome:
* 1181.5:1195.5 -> -1.9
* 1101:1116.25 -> -0.8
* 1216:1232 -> 0.0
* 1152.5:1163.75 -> 0.3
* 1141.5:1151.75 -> 0.4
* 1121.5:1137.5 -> 1.0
